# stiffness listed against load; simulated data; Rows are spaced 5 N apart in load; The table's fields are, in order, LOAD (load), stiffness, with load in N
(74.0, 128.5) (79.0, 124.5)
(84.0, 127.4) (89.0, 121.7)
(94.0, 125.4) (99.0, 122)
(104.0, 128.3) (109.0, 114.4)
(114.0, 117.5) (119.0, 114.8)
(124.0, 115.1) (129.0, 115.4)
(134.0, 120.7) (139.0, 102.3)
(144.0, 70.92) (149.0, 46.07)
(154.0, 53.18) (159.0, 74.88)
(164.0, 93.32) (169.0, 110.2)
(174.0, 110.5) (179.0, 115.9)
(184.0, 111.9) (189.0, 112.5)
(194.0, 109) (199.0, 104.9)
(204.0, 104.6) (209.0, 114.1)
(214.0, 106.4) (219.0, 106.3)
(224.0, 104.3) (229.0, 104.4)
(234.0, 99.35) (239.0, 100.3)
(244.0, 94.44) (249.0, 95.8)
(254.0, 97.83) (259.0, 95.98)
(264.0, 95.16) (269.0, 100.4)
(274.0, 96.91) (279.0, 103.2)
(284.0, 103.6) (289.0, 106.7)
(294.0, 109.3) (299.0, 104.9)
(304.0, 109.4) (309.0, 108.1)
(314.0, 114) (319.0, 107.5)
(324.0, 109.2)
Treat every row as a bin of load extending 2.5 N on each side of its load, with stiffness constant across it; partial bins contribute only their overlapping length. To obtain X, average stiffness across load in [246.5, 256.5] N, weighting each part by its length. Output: 96.8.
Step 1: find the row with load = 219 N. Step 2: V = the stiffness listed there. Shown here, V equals 106.3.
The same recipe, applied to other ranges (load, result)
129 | 115.4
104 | 128.3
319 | 107.5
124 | 115.1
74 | 128.5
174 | 110.5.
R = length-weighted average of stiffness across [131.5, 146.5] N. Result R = 98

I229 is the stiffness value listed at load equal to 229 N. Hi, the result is 104.4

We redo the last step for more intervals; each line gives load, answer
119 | 114.8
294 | 109.3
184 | 111.9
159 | 74.88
